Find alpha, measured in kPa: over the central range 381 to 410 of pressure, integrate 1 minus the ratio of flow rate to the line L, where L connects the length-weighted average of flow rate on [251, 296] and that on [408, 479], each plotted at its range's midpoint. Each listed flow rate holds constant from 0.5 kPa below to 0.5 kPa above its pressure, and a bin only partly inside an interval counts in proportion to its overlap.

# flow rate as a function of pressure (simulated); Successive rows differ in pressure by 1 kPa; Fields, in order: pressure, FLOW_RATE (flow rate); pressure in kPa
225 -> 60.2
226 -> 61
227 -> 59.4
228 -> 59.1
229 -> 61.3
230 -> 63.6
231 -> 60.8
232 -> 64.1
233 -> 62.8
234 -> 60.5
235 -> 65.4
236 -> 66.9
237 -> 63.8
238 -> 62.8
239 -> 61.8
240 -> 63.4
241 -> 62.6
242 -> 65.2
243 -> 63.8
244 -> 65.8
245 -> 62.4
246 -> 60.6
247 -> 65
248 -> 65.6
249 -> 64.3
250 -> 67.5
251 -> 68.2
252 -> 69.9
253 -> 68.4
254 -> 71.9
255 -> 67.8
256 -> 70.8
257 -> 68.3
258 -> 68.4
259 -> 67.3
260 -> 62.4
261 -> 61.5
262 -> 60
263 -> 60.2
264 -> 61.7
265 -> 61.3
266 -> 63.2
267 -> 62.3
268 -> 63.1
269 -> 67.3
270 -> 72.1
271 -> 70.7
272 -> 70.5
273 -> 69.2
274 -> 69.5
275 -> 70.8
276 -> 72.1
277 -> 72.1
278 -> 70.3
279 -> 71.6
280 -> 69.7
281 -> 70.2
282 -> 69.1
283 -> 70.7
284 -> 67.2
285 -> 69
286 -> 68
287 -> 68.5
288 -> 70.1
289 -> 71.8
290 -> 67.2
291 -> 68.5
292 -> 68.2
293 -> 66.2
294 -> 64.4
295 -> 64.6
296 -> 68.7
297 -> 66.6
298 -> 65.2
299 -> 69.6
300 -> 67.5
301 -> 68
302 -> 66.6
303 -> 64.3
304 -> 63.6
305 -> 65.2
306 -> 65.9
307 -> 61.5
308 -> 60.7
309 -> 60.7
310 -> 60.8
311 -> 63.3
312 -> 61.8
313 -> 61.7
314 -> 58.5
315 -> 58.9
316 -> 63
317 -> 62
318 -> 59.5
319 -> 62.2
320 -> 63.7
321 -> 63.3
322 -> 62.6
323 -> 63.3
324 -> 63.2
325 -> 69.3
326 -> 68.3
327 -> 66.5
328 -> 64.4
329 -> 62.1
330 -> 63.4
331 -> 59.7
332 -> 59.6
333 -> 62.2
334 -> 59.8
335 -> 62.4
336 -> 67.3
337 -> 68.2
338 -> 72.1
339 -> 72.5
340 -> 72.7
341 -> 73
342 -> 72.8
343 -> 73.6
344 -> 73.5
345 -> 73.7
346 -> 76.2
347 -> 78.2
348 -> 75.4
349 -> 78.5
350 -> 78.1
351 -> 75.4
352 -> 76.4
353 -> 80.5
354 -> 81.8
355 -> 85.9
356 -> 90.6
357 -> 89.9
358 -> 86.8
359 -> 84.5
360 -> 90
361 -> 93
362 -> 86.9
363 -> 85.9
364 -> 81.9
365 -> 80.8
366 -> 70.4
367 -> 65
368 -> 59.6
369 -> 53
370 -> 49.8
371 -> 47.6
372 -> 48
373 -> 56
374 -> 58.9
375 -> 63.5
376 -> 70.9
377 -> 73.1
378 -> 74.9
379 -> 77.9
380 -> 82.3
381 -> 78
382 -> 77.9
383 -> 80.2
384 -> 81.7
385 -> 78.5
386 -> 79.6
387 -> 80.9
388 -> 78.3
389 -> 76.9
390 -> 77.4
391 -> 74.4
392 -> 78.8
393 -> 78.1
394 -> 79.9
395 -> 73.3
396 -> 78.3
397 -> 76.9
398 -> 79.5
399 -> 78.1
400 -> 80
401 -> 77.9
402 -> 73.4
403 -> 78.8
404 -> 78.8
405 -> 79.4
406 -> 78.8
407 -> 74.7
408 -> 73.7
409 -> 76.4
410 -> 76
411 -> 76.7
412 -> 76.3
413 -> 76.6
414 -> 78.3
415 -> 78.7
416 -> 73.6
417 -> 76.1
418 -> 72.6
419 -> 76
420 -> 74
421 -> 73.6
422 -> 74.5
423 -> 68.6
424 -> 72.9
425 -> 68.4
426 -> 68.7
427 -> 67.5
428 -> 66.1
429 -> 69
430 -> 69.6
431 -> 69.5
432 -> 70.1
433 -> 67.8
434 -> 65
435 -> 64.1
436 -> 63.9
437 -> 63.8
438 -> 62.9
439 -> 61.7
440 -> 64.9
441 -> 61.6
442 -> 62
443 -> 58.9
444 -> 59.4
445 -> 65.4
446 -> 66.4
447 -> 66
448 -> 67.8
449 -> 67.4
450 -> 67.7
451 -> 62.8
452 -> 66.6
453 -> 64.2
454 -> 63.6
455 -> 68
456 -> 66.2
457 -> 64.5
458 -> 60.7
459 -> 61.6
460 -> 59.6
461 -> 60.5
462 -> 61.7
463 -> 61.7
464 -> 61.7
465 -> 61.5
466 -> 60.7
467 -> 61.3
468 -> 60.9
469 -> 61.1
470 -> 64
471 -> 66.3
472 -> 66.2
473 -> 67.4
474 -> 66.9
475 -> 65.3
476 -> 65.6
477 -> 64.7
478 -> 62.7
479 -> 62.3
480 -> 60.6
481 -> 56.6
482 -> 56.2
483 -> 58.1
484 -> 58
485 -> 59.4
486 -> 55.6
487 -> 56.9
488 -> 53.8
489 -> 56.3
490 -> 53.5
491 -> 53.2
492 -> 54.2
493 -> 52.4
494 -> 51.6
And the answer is -4.6 kPa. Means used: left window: 67.7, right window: 66.9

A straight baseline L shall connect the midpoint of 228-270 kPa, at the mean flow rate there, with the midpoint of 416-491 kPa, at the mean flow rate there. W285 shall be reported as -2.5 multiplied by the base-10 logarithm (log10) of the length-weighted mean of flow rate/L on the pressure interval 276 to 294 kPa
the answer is -0.08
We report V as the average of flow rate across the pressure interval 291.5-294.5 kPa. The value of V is 66.3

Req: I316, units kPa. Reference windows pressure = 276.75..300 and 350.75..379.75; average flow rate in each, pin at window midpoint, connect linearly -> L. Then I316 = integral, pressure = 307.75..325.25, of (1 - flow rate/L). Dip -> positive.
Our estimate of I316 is 2.1 kPa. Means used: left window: 68.5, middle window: 62.1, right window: 73.8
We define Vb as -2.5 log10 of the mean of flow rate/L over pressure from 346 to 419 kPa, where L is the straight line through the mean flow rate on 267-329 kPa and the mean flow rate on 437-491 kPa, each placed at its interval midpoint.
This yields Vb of -0.18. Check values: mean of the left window 66.2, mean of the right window 62.1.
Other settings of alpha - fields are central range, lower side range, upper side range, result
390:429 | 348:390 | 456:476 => -2.8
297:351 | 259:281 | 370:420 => 3.0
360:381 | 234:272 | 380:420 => 1.5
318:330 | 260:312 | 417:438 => 0.6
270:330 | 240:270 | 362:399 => 1.4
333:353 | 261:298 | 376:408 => 0.2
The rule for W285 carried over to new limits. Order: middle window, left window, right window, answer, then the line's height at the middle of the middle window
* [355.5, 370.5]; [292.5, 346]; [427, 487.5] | -0.20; 64.7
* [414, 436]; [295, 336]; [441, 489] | -0.13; 62.7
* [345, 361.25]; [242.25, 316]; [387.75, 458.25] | -0.19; 68.8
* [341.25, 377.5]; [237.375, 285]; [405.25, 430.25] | -0.05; 71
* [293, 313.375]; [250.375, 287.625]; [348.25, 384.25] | 0.09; 70.2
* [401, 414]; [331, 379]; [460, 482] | -0.13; 68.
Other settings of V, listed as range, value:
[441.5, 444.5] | 60.1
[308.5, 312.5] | 61.6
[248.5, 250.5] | 65.9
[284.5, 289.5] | 69.5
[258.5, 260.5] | 64.8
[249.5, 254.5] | 69.2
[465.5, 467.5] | 61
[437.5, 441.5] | 62.8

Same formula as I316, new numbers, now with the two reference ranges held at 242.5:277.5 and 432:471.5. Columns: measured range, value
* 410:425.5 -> -2.5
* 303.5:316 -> 0.7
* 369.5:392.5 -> -2.5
